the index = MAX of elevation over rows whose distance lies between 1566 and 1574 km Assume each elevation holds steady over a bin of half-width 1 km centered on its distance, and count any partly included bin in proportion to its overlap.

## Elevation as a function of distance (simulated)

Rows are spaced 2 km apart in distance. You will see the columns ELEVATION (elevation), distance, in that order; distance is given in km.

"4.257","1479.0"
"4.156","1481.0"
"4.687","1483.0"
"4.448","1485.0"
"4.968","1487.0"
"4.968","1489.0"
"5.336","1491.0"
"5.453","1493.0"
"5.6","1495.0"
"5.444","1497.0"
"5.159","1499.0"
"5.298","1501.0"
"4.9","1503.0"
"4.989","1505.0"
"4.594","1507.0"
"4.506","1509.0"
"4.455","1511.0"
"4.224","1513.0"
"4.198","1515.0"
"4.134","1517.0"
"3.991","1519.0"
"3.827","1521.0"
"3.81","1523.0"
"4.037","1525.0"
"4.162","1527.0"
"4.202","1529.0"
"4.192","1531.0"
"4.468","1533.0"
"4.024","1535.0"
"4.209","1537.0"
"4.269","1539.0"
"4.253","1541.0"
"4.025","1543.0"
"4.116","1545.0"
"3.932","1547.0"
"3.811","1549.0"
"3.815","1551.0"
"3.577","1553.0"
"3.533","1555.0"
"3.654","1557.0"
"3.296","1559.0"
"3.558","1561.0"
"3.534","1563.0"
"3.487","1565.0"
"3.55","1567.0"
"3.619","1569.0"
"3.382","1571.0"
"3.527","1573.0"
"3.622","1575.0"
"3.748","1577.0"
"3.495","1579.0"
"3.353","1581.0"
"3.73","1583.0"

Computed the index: 3.619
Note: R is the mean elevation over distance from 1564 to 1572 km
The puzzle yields 3.51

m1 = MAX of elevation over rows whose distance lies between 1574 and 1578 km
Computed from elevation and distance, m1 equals 3.748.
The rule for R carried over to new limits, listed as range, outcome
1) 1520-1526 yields 3.89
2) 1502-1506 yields 4.94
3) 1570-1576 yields 3.51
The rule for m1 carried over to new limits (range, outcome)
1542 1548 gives 4.116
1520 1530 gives 4.202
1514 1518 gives 4.198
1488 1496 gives 5.6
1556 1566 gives 3.654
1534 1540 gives 4.269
